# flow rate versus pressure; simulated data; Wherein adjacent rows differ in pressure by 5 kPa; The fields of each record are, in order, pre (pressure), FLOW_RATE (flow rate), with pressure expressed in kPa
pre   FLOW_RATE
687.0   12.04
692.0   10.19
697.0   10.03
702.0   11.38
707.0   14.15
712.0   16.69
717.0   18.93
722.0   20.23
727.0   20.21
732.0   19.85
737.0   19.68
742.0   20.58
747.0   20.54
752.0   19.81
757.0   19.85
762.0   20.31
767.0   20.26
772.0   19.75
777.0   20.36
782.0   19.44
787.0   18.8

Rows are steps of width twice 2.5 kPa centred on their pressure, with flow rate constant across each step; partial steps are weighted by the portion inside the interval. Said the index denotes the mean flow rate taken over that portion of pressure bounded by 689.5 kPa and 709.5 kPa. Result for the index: 11.4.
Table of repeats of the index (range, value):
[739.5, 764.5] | 20.2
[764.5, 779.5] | 20.1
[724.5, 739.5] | 19.9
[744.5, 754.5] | 20.2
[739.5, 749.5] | 20.6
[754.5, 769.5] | 20.1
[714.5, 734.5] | 19.8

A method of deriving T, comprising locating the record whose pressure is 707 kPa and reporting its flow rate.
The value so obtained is 14.15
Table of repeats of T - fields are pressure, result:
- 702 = 11.38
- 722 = 20.23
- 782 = 19.44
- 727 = 20.21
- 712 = 16.69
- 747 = 20.54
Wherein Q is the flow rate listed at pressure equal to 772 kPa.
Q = 19.75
